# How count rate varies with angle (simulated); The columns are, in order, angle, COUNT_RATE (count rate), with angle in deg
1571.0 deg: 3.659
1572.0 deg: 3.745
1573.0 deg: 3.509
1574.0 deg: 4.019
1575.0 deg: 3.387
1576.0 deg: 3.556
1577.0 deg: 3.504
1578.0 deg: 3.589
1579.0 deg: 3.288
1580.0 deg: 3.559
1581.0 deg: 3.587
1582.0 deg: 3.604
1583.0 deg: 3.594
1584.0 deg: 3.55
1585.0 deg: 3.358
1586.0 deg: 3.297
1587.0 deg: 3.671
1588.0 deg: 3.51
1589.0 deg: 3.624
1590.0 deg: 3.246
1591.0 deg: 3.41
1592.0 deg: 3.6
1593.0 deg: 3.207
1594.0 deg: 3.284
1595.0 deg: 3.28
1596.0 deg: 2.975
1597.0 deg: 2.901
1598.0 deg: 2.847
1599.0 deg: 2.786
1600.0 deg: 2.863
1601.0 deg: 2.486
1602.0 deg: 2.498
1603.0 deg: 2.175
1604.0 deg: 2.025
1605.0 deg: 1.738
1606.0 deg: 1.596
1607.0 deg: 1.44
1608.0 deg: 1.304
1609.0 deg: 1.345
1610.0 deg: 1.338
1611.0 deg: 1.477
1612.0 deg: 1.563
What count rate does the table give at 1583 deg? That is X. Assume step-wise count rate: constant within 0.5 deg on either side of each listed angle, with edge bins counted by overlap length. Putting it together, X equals 3.594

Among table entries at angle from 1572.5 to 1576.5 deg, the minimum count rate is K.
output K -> 3.387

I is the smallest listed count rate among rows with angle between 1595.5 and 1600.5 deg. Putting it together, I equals 2.786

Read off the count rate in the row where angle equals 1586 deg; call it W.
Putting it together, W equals 3.297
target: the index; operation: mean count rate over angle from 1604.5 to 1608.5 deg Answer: 1.52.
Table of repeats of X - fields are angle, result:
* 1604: 2.025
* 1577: 3.504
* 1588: 3.51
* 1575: 3.387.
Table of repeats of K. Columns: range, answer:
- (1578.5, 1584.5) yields 3.288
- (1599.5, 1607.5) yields 1.44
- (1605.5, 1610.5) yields 1.304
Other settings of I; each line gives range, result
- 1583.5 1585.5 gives 3.358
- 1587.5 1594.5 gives 3.207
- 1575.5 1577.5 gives 3.504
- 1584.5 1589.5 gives 3.297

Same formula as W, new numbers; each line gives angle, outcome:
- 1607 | 1.44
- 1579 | 3.288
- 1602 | 2.498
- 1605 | 1.738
